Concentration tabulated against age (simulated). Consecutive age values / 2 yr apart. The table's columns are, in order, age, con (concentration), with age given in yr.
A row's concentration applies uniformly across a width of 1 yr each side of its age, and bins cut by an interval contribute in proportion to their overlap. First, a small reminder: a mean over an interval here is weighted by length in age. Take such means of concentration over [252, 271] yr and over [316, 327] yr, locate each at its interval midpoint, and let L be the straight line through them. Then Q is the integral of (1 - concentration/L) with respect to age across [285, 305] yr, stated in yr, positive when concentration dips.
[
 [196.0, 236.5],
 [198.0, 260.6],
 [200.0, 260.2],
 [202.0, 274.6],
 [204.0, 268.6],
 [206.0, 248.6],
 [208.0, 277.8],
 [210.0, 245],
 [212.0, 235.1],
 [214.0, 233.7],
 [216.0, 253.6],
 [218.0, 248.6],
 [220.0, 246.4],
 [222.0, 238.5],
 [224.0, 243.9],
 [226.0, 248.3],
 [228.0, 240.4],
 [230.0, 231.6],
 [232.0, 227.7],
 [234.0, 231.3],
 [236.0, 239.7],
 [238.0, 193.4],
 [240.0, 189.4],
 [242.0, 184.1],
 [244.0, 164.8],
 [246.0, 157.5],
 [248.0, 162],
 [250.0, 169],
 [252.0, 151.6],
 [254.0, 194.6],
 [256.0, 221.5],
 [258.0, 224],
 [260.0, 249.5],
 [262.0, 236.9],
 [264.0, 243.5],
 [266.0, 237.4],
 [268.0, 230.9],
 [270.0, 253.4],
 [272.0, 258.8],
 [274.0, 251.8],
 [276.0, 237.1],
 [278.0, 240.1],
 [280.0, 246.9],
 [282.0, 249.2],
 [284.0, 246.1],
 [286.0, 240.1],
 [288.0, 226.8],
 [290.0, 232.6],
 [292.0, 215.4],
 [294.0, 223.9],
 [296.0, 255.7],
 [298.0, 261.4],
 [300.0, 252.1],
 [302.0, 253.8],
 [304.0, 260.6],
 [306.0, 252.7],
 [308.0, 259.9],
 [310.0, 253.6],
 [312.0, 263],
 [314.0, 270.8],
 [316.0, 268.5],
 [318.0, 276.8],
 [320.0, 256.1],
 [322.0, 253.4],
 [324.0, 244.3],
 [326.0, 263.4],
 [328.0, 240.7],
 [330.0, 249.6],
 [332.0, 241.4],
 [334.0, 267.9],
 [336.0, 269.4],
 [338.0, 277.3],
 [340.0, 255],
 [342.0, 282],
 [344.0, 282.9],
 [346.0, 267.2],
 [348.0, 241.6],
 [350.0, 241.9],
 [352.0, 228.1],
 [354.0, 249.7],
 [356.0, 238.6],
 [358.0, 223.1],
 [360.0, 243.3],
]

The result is 0.3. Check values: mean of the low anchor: 228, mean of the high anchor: 260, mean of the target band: 242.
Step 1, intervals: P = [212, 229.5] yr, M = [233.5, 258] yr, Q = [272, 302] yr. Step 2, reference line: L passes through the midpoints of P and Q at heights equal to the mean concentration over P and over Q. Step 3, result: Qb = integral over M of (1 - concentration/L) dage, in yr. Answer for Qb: 5.5 yr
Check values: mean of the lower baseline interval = 243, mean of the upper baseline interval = 242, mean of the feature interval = 189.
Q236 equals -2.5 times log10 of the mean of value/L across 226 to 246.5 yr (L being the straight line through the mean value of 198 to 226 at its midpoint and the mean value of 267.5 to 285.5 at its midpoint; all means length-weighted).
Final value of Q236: 0.193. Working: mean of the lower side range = 252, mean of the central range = 209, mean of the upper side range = 246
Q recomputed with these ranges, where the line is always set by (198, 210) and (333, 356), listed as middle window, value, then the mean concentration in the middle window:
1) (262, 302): 2.89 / 242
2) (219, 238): 1.93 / 236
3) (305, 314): 0.06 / 259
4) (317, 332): 0.34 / 254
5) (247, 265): 3.86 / 206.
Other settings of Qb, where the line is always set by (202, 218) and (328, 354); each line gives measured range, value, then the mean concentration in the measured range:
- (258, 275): 0.73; 244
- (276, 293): 1.23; 237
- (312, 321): -0.38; 267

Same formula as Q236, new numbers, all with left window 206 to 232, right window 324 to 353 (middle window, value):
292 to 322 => -0.01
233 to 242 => 0.17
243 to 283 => 0.14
